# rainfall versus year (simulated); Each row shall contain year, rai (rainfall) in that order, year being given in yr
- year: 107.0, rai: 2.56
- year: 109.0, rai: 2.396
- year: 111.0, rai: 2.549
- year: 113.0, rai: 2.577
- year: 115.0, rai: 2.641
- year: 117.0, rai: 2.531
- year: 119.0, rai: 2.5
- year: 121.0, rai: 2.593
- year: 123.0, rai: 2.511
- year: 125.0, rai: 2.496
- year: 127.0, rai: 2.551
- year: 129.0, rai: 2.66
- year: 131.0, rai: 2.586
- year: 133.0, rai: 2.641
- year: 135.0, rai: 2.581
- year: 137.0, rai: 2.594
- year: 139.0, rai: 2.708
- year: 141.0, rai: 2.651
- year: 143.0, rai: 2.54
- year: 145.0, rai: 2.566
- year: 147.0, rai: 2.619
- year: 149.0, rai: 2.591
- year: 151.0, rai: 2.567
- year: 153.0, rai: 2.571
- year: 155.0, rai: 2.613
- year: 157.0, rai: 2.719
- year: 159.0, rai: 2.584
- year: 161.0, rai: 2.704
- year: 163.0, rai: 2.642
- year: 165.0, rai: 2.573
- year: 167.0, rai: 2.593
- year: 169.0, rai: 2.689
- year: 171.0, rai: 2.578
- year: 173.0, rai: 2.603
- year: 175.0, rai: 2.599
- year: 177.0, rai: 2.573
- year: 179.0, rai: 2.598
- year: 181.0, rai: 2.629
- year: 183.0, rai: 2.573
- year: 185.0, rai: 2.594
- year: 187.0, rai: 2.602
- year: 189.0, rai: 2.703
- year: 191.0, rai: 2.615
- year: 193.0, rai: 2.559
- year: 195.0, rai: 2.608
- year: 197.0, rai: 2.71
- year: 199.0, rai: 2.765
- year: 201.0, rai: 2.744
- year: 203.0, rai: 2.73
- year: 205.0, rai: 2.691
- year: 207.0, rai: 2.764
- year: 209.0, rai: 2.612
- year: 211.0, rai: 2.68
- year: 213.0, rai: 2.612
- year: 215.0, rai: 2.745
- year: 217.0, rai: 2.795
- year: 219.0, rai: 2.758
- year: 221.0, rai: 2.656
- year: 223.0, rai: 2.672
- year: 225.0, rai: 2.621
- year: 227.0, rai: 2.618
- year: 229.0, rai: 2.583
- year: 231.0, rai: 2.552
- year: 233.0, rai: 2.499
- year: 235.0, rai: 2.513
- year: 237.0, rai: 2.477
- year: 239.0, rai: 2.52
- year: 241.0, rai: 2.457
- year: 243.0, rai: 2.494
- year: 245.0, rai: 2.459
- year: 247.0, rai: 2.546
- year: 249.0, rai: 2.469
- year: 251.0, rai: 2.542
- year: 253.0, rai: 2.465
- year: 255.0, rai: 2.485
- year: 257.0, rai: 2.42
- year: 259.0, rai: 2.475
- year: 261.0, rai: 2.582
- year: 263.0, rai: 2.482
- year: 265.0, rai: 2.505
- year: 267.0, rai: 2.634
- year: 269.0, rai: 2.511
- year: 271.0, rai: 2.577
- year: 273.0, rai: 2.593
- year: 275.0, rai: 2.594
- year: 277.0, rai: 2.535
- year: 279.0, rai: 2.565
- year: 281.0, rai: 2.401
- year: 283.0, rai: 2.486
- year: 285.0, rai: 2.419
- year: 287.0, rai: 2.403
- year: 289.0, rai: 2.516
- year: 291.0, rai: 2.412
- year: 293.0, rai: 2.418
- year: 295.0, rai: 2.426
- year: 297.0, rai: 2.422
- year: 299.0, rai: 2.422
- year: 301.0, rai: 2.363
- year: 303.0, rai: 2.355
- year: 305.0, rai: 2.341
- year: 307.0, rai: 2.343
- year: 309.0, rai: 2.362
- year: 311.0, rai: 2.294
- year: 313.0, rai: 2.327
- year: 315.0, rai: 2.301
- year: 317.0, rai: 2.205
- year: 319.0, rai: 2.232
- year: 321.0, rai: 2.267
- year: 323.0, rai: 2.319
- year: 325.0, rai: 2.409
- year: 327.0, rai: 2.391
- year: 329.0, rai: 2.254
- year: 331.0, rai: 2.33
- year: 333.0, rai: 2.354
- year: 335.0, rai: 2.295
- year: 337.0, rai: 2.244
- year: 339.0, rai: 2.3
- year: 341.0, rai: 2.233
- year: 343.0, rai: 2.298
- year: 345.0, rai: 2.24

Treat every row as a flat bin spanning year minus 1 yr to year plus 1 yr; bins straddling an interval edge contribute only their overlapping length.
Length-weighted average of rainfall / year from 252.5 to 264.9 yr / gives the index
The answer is 2.49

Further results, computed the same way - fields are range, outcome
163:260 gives 2.6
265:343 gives 2.39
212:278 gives 2.56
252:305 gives 2.48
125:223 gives 2.64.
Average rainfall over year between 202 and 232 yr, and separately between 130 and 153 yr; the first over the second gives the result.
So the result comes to 1.0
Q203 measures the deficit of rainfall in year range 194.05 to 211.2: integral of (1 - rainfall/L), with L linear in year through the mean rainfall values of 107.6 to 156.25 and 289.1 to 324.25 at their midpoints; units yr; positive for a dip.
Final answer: -1.5 yr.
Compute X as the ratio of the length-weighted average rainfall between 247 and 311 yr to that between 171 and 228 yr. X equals 0.93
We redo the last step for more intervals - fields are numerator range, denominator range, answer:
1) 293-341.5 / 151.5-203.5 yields 0.88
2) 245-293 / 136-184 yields 0.96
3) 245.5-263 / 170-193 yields 0.96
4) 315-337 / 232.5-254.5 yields 0.92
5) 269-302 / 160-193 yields 0.95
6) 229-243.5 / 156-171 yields 0.95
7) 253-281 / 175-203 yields 0.96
